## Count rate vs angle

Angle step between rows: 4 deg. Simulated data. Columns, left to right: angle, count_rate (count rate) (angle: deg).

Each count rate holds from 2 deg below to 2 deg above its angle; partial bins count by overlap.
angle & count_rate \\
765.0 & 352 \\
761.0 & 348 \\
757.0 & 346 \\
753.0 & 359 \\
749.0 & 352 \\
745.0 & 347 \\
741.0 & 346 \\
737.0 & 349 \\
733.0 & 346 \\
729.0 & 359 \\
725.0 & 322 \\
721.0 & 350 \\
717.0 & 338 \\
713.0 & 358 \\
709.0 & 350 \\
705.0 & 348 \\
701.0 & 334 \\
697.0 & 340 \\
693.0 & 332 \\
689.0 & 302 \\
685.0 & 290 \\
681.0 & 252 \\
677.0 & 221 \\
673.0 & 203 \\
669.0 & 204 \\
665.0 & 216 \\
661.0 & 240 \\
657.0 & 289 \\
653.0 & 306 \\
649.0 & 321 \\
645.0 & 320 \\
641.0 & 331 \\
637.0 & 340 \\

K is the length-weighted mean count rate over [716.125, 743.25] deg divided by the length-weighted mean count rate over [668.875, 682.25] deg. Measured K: 1.6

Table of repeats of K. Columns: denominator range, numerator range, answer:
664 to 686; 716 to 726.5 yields 1.47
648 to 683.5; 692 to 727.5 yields 1.37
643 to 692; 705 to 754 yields 1.31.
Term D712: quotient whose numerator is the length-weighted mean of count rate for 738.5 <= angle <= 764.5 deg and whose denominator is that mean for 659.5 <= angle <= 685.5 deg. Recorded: 1.5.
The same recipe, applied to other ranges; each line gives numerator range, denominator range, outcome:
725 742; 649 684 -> 1.40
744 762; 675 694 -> 1.27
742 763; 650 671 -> 1.38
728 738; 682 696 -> 1.15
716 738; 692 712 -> 1.01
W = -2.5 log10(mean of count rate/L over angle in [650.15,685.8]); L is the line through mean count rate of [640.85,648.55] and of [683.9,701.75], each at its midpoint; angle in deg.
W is 0.29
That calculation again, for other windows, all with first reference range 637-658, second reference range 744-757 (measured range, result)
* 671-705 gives 0.15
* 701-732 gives -0.02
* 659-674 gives 0.44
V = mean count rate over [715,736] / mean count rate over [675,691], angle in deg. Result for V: 1.3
